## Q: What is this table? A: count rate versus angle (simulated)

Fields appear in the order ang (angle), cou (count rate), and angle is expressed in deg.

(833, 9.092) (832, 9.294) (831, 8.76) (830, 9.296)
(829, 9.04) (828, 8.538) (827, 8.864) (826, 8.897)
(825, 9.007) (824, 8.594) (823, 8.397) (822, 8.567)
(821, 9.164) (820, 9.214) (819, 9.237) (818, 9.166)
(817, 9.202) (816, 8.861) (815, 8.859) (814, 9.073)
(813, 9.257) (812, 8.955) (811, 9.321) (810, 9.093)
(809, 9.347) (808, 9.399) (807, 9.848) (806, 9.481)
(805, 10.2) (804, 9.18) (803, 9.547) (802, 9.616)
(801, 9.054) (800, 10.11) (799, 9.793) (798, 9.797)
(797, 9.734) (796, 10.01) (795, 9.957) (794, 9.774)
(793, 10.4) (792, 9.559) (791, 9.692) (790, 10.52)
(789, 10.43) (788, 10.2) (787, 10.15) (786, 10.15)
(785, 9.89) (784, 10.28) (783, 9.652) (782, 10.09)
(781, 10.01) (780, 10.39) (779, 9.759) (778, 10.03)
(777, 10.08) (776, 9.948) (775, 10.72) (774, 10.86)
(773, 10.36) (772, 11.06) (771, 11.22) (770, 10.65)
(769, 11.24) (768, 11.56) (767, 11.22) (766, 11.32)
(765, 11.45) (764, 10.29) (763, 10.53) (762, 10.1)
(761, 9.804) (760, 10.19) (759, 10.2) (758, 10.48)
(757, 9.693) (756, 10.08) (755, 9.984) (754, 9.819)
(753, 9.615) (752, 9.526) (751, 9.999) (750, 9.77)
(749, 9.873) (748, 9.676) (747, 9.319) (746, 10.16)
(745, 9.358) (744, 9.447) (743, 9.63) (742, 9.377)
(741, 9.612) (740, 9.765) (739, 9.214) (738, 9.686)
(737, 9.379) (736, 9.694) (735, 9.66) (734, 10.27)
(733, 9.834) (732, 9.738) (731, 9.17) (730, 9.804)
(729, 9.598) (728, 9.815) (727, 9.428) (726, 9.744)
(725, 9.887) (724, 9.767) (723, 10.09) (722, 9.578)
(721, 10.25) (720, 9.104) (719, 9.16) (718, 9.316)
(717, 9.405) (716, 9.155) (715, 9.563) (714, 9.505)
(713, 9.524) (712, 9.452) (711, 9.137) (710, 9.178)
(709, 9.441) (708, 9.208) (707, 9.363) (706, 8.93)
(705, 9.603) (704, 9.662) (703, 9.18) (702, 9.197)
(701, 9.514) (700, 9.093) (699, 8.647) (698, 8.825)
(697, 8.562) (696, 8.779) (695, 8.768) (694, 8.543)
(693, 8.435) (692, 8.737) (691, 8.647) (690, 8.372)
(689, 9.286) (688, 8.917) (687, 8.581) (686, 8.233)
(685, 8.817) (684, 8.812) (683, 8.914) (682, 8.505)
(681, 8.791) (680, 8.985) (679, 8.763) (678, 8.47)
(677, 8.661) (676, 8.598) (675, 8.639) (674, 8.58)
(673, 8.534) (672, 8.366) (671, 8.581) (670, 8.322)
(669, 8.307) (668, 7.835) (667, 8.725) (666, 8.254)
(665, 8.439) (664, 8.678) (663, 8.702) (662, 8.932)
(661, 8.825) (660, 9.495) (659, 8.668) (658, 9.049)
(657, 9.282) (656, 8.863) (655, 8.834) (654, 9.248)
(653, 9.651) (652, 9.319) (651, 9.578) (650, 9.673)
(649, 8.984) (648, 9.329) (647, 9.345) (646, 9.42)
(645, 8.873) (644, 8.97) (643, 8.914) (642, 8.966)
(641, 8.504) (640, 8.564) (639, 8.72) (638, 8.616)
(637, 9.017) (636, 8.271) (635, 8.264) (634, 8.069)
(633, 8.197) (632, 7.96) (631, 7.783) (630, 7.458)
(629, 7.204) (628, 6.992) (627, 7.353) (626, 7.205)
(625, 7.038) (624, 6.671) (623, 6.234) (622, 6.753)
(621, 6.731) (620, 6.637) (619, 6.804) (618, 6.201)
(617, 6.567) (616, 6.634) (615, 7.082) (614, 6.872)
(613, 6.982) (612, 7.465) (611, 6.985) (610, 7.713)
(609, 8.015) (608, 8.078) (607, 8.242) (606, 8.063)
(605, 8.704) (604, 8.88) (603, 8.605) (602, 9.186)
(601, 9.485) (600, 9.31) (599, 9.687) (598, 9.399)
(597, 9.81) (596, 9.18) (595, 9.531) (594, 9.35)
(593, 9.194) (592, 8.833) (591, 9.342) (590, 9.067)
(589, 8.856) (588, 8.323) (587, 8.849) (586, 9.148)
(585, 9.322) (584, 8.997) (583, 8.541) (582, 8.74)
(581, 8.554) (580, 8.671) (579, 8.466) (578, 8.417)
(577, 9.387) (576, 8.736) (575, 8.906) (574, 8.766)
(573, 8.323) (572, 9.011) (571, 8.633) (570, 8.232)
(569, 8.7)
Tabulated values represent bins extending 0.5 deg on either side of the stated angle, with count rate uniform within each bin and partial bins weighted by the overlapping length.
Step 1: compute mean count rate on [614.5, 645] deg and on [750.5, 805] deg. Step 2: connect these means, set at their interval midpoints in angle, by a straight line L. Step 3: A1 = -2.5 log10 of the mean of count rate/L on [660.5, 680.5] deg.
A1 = -0.03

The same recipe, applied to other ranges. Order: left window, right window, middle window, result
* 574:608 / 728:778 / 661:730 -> 0.08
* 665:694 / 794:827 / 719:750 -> -0.09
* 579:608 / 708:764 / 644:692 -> 0.06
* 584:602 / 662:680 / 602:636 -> 0.20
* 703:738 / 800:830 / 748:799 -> -0.10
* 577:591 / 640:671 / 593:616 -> 0.05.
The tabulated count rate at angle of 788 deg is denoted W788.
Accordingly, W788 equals 10.2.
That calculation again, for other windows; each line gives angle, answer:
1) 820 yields 9.214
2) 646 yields 9.42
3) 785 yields 9.89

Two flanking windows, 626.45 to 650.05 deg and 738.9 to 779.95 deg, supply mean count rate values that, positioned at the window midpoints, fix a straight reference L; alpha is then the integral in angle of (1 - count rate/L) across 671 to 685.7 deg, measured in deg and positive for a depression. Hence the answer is 0.6 deg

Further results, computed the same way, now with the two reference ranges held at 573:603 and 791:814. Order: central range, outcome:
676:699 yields 1.46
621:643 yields 3.22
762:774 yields -1.82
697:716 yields 0.17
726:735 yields -0.29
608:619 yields 2.42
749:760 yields -0.53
